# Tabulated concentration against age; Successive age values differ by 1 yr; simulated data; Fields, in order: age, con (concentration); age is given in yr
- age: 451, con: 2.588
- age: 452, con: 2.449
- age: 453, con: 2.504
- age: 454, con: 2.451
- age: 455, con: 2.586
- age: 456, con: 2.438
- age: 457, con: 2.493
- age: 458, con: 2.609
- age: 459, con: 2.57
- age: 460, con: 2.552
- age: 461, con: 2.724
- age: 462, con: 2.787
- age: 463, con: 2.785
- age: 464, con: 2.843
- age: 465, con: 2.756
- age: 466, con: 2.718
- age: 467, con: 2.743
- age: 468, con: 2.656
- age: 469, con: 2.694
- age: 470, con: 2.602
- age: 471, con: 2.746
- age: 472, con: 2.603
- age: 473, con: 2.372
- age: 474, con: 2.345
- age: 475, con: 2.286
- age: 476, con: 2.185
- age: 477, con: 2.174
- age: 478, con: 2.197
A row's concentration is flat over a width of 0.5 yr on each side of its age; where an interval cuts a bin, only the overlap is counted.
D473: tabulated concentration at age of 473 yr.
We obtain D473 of 2.372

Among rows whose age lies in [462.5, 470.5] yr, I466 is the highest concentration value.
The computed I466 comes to 2.843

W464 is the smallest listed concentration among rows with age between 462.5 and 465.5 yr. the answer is 2.756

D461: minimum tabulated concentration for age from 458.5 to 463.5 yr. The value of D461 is 2.552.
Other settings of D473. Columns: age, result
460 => 2.552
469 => 2.694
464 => 2.843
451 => 2.588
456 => 2.438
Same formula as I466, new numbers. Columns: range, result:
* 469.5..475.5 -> 2.746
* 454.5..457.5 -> 2.586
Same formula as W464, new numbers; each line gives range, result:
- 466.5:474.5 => 2.345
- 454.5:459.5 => 2.438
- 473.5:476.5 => 2.185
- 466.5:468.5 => 2.656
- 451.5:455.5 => 2.449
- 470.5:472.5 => 2.603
